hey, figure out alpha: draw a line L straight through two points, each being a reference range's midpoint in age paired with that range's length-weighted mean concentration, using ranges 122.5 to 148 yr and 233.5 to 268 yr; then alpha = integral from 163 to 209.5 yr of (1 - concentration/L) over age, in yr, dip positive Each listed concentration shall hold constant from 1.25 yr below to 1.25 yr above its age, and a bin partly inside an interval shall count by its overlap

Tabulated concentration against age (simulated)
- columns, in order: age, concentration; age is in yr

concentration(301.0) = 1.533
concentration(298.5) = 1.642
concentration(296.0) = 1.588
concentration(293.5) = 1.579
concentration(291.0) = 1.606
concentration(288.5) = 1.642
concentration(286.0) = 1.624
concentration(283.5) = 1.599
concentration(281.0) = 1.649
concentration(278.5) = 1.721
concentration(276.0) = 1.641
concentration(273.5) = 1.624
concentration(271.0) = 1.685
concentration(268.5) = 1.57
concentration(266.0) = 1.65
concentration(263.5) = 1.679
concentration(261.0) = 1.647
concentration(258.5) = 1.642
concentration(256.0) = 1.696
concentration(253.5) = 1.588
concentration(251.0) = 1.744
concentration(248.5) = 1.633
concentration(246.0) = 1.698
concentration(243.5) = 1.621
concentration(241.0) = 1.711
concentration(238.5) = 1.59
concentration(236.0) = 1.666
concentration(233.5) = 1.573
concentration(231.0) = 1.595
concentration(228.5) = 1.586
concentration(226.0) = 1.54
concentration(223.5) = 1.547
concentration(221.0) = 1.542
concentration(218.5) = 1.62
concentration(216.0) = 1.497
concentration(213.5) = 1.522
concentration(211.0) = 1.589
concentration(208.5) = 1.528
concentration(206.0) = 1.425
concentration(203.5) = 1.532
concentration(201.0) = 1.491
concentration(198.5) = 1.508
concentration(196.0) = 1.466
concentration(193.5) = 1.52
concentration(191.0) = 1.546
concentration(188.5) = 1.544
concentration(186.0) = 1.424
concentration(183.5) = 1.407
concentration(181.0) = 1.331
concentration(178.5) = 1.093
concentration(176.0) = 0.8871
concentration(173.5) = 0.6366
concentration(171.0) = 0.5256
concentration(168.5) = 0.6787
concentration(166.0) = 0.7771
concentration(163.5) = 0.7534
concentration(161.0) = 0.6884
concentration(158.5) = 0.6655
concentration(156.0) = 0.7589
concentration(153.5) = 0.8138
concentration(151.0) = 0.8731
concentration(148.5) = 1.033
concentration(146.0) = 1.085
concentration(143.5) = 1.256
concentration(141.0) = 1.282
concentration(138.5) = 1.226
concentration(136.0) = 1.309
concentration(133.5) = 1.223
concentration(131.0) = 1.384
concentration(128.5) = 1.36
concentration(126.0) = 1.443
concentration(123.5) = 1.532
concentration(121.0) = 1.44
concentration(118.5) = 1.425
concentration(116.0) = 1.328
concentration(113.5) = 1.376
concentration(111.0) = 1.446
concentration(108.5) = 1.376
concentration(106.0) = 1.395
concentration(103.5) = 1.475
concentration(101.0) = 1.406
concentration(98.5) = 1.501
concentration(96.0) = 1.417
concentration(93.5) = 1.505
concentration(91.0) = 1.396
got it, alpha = 7.8 yr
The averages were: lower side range 1.3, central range 1.22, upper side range 1.65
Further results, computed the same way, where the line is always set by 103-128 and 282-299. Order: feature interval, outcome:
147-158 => 4.5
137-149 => 2.2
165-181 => 7.3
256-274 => -0.7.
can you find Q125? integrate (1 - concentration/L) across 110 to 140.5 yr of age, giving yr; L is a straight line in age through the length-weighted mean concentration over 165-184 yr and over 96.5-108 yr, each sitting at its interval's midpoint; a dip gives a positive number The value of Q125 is -2.5 yr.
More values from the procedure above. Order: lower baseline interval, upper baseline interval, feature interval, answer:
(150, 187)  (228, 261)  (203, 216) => -2.2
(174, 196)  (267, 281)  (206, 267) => -3.9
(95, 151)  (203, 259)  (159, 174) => 7.9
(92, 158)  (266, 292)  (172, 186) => 3.2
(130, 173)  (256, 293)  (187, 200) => -3.6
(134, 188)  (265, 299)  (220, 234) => -2.4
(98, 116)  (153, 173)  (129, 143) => -3.3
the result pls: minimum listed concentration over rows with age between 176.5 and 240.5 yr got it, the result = 1.093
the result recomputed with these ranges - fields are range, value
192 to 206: 1.425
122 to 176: 0.5256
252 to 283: 1.57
